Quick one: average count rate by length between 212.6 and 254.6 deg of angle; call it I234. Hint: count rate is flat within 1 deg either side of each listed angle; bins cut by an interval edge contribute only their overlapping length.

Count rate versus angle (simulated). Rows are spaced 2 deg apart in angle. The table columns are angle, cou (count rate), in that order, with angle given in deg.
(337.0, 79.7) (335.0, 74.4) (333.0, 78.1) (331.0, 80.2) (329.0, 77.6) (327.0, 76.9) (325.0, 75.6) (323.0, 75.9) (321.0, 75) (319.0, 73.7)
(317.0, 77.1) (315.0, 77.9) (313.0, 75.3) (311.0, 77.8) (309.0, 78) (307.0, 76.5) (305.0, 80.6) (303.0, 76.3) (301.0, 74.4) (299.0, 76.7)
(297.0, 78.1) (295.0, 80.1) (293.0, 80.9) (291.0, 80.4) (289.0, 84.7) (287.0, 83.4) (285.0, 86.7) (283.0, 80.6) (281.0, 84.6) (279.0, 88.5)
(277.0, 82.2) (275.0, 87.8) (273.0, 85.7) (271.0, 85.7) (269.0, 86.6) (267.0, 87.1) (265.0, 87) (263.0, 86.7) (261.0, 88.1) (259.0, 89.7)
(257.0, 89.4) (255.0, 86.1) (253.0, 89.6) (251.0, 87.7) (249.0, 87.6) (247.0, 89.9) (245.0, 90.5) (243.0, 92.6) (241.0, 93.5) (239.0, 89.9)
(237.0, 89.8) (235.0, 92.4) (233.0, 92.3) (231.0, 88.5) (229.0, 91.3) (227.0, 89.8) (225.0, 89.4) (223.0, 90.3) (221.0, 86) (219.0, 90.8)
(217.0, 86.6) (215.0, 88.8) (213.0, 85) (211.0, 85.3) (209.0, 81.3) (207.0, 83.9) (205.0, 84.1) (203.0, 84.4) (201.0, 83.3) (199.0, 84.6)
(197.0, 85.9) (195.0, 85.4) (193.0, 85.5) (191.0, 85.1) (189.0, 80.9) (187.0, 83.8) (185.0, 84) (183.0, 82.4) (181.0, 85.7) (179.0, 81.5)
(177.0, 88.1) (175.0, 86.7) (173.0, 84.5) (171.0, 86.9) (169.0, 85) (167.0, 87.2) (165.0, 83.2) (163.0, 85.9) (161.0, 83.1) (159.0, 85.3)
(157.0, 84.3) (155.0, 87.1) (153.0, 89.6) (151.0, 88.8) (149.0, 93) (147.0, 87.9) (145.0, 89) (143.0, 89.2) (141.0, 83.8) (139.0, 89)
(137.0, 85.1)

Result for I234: 89.6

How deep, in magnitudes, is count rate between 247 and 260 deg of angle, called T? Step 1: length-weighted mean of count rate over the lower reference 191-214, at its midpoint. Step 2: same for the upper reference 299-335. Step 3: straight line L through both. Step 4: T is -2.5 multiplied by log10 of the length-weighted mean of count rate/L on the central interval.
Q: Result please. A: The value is -0.10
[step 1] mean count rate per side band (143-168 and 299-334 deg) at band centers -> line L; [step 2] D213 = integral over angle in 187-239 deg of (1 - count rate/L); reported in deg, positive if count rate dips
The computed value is -2.1 deg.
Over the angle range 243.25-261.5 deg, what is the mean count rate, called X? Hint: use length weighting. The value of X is 88.9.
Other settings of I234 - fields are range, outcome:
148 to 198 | 85.6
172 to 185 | 84.8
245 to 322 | 82.8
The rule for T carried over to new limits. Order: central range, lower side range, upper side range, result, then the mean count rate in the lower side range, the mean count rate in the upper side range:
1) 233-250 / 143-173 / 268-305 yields -0.09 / 86.9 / 82.4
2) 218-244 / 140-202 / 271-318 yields -0.09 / 85.7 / 80.7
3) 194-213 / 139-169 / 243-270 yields 0.04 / 87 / 88.3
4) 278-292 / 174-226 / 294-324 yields -0.07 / 85.3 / 76.9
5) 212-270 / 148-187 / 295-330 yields -0.10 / 85.9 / 76.8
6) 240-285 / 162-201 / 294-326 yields -0.10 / 84.8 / 76.8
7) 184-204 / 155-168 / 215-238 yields 0.04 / 85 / 89.7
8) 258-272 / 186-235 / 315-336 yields -0.07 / 86.5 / 76.5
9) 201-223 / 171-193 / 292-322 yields -0.04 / 84.4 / 77.2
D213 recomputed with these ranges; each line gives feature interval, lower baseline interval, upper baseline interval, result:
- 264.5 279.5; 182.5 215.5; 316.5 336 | -1.2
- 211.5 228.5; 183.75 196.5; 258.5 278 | -0.6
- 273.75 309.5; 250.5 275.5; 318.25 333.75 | 0.6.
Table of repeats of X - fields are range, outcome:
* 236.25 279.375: 88.2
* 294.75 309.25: 77.4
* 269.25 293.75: 84.4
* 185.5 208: 84.3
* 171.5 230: 85.7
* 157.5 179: 85.4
